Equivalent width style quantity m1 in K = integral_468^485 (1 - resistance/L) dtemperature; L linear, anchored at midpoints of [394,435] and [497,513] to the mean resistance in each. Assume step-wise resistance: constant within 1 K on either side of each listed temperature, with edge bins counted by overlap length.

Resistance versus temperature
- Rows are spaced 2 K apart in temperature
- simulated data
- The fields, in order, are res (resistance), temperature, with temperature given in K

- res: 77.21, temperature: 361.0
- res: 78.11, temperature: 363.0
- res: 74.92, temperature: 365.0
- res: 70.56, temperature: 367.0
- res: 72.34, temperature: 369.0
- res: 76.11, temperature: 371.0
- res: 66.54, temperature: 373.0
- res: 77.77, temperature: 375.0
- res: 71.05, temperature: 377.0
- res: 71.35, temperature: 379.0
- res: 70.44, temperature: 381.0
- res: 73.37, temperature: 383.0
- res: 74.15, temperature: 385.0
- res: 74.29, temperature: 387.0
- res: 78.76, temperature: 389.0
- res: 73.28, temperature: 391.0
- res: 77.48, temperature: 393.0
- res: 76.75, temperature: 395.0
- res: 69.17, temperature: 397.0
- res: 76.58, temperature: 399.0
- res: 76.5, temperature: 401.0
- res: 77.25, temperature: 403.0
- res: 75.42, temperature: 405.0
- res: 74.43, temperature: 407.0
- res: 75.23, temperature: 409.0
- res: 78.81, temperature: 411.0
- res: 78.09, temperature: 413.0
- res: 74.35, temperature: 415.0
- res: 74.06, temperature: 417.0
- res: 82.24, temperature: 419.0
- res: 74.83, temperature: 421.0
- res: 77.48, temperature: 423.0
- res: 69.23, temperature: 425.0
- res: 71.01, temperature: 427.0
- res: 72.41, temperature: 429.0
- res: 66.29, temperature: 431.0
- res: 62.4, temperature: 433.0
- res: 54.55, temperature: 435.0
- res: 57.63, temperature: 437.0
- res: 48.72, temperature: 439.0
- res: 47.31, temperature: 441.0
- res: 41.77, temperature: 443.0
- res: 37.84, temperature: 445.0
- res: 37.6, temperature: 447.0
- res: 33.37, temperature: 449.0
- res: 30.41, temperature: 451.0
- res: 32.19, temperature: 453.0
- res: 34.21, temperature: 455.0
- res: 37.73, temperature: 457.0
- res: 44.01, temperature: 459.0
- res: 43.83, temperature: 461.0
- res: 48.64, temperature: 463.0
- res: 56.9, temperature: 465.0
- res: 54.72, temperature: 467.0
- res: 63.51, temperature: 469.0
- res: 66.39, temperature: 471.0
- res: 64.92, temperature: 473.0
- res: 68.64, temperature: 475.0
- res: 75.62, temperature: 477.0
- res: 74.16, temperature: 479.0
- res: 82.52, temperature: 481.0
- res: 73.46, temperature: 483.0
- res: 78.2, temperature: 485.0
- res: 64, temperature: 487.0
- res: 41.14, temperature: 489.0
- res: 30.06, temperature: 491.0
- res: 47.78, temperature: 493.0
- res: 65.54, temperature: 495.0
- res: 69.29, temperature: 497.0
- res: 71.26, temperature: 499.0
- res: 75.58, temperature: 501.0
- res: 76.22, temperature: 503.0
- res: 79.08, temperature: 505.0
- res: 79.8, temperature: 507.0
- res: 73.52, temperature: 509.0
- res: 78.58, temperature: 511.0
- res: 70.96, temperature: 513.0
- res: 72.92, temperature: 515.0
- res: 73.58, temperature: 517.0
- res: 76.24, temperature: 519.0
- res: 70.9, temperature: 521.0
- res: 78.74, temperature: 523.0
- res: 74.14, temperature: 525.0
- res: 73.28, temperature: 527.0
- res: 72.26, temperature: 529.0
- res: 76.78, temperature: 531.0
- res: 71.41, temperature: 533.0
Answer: 0.8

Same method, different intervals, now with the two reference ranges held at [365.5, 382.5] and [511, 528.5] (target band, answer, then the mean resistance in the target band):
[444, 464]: 9.6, 38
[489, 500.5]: 2.7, 56.2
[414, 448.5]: 5.5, 61.3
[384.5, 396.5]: -0.5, 75.6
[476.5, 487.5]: -0.2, 75.1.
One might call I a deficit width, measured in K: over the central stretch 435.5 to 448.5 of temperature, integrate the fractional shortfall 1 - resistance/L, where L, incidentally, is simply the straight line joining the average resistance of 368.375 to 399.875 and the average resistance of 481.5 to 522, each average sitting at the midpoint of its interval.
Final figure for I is 4.8 K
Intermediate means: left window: 73.7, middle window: 45.1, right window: 68.6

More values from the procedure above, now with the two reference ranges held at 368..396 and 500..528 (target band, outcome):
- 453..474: 6.79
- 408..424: -0.58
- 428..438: 1.58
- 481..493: 2.61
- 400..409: -0.21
